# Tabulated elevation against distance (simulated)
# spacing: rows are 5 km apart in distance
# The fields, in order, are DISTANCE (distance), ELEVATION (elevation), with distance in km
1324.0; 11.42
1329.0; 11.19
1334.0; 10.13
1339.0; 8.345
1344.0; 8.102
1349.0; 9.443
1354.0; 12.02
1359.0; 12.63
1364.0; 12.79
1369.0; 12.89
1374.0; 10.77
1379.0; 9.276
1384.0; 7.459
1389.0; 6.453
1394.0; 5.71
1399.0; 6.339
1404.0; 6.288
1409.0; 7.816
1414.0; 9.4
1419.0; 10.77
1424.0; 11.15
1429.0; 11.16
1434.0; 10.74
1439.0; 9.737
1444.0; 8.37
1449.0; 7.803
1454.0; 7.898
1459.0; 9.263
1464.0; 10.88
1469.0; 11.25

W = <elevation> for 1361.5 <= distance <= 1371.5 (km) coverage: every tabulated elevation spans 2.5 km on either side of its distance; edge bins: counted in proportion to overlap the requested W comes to 12.8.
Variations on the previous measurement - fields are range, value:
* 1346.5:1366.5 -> 11.7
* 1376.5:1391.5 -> 7.73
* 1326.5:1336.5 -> 10.7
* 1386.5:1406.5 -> 6.2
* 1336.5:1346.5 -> 8.22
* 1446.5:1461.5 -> 8.32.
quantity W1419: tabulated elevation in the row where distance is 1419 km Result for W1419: 10.77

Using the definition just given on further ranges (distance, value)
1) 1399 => 6.339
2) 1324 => 11.42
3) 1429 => 11.16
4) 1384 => 7.459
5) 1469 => 11.25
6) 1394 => 5.71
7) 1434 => 10.74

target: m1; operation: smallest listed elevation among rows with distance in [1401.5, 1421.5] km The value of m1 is 6.288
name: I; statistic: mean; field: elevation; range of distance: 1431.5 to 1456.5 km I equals 8.91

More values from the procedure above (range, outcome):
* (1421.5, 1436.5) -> 11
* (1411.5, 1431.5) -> 10.6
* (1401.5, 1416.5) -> 7.83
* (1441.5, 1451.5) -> 8.09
